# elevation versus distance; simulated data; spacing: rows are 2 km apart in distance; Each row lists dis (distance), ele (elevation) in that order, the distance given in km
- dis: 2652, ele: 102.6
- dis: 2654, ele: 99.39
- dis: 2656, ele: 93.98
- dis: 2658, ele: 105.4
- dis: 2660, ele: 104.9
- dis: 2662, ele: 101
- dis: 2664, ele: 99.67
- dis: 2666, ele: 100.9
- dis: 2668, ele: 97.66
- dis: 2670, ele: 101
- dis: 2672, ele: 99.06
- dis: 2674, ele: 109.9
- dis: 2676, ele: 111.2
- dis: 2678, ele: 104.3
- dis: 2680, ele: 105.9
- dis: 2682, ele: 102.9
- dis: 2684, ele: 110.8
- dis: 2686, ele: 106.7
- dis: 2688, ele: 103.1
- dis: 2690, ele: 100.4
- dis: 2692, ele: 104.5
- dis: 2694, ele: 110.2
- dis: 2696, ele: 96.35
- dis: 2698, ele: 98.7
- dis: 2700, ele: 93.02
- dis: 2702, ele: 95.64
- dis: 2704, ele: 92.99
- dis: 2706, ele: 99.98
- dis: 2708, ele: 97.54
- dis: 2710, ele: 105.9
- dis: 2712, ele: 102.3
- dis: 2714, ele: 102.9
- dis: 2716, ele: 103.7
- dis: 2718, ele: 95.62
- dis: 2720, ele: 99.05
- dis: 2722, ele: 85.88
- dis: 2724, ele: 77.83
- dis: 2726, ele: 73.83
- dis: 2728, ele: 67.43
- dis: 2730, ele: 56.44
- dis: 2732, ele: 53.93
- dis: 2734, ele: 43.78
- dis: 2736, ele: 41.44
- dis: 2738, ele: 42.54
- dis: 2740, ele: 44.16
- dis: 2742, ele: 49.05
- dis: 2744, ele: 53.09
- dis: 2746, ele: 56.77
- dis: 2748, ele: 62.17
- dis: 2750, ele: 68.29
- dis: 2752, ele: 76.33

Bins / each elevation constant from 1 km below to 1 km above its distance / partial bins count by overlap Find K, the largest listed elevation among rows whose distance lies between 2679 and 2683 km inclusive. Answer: 105.9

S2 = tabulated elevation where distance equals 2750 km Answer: 68.29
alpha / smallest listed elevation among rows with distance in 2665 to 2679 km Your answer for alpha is 97.66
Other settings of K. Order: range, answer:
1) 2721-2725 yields 85.88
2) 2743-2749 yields 62.17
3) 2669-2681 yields 111.2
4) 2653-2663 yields 105.4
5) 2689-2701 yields 110.2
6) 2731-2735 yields 53.93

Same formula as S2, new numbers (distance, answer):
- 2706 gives 99.98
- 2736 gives 41.44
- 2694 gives 110.2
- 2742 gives 49.05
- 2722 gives 85.88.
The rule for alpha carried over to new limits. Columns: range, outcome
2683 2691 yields 100.4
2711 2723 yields 85.88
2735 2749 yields 41.44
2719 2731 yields 56.44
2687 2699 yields 96.35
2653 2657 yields 93.98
